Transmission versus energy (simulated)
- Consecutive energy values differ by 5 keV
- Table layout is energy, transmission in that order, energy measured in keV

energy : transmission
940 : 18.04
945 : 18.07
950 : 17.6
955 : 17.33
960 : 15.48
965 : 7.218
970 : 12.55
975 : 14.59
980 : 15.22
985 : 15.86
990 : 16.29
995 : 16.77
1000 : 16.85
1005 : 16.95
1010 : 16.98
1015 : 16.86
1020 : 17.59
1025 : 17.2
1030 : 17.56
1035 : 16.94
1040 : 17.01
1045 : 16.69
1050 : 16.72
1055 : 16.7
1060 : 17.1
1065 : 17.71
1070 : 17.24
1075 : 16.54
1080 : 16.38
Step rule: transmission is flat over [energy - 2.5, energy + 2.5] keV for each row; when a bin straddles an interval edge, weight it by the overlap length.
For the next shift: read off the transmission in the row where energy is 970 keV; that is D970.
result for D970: 12.55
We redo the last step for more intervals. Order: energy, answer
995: 16.77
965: 7.218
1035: 16.94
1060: 17.1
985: 15.86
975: 14.59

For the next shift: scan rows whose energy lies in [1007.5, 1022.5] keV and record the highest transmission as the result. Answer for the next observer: 17.59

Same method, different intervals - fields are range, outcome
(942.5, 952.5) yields 18.07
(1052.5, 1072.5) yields 17.71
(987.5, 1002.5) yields 16.85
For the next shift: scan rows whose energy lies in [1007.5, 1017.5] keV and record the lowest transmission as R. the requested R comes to 16.86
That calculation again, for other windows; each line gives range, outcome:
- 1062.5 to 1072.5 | 17.24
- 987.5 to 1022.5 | 16.29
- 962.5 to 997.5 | 7.218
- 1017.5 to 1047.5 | 16.69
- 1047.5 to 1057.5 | 16.7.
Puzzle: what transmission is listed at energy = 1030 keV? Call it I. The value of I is 17.56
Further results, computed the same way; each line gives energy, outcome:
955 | 17.33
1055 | 16.7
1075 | 16.54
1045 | 16.69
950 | 17.6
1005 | 16.95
